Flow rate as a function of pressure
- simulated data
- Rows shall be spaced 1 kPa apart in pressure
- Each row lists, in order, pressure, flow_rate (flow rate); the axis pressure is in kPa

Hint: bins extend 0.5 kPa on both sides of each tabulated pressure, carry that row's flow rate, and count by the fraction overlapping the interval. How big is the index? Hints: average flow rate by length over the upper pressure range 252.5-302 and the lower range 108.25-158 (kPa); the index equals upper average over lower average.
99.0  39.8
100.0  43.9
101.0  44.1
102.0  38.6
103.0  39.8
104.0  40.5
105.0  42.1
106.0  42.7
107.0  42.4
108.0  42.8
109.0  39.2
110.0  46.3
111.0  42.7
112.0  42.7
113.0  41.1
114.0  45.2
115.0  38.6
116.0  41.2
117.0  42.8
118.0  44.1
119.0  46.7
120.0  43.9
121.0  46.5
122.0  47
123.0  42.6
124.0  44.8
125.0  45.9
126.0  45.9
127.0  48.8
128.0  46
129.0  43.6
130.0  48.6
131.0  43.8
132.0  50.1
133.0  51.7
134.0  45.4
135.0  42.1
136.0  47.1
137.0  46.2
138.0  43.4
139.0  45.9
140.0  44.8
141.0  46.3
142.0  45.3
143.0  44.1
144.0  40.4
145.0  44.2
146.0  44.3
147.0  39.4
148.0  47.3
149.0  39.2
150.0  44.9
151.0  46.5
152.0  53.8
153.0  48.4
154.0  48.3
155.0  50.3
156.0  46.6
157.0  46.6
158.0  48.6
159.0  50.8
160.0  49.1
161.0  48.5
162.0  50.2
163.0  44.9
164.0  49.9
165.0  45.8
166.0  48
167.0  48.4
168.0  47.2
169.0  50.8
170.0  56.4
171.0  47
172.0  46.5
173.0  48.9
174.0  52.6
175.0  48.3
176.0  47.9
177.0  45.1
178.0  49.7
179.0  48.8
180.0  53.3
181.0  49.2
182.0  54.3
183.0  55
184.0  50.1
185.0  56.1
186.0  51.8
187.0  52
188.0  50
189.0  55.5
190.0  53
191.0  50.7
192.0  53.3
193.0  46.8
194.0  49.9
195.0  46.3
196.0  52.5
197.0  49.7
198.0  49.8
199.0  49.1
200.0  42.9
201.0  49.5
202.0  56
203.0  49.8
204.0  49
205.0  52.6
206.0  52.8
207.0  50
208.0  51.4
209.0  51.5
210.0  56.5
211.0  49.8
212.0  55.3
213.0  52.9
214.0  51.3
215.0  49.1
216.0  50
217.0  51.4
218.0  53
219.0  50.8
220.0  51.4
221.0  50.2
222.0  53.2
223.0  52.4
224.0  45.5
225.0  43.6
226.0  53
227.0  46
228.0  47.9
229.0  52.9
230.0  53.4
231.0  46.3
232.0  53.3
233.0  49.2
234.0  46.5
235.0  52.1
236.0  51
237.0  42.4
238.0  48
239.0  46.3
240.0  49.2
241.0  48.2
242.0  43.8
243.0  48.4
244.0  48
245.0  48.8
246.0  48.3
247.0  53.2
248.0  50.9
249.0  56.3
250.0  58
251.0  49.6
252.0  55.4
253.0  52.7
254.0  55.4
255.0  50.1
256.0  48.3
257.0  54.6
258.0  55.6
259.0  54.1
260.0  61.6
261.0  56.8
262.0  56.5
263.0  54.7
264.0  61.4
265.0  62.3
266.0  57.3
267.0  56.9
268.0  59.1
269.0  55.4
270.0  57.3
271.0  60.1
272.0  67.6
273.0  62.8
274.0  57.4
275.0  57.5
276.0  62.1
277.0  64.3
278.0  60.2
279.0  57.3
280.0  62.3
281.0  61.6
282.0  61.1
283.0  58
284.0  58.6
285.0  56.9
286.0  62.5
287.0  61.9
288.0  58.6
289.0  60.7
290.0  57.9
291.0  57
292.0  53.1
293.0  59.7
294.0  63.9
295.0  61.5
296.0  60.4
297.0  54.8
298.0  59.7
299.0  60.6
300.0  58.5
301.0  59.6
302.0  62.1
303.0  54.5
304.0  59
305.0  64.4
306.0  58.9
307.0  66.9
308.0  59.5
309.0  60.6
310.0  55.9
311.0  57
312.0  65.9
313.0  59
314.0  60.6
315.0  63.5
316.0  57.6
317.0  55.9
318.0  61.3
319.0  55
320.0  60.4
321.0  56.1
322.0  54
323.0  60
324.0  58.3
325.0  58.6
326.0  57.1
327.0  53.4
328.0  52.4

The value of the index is 1.30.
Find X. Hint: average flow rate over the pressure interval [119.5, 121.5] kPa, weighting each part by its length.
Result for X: 45.2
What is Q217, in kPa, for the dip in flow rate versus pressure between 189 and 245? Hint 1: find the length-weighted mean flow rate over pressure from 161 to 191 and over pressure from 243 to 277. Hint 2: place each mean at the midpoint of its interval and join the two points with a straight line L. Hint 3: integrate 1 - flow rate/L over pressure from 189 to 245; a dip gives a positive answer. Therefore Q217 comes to 3.1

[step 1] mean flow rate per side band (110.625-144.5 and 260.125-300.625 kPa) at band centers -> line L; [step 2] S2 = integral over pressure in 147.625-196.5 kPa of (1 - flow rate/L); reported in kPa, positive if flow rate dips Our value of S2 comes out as -0.4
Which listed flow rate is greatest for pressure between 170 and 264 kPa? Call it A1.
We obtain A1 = 61.6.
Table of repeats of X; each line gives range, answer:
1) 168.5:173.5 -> 49.9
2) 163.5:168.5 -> 47.9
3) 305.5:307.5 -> 62.9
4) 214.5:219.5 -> 50.9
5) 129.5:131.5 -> 46.2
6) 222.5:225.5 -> 47.2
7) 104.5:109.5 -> 41.8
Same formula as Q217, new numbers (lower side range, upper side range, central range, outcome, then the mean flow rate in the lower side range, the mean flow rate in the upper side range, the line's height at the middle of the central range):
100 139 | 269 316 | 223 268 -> 3.21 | 44.2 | 60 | 55.7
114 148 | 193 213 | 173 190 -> -0.77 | 44.9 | 50.7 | 49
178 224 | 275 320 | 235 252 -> 1.66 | 51.3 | 59.8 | 55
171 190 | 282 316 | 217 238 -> 1.79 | 50.8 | 59.7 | 54.3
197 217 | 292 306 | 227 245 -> 1.72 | 51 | 59.6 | 53.7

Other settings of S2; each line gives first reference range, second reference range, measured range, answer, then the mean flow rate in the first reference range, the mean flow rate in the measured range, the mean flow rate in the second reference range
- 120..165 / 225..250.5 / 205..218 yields -0.9 kPa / 46.3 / 51.9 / 49.5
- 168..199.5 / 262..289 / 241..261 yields 1.8 kPa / 50.6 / 52.3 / 59.8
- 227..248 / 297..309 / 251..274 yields -1.6 kPa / 48.8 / 56.9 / 60.1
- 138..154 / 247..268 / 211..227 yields 0.4 kPa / 45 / 50.7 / 55.5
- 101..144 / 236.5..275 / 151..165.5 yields -0.5 kPa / 44.2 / 48.6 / 54.1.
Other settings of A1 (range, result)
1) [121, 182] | 56.4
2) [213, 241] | 53.4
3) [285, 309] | 66.9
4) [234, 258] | 58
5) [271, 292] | 67.6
